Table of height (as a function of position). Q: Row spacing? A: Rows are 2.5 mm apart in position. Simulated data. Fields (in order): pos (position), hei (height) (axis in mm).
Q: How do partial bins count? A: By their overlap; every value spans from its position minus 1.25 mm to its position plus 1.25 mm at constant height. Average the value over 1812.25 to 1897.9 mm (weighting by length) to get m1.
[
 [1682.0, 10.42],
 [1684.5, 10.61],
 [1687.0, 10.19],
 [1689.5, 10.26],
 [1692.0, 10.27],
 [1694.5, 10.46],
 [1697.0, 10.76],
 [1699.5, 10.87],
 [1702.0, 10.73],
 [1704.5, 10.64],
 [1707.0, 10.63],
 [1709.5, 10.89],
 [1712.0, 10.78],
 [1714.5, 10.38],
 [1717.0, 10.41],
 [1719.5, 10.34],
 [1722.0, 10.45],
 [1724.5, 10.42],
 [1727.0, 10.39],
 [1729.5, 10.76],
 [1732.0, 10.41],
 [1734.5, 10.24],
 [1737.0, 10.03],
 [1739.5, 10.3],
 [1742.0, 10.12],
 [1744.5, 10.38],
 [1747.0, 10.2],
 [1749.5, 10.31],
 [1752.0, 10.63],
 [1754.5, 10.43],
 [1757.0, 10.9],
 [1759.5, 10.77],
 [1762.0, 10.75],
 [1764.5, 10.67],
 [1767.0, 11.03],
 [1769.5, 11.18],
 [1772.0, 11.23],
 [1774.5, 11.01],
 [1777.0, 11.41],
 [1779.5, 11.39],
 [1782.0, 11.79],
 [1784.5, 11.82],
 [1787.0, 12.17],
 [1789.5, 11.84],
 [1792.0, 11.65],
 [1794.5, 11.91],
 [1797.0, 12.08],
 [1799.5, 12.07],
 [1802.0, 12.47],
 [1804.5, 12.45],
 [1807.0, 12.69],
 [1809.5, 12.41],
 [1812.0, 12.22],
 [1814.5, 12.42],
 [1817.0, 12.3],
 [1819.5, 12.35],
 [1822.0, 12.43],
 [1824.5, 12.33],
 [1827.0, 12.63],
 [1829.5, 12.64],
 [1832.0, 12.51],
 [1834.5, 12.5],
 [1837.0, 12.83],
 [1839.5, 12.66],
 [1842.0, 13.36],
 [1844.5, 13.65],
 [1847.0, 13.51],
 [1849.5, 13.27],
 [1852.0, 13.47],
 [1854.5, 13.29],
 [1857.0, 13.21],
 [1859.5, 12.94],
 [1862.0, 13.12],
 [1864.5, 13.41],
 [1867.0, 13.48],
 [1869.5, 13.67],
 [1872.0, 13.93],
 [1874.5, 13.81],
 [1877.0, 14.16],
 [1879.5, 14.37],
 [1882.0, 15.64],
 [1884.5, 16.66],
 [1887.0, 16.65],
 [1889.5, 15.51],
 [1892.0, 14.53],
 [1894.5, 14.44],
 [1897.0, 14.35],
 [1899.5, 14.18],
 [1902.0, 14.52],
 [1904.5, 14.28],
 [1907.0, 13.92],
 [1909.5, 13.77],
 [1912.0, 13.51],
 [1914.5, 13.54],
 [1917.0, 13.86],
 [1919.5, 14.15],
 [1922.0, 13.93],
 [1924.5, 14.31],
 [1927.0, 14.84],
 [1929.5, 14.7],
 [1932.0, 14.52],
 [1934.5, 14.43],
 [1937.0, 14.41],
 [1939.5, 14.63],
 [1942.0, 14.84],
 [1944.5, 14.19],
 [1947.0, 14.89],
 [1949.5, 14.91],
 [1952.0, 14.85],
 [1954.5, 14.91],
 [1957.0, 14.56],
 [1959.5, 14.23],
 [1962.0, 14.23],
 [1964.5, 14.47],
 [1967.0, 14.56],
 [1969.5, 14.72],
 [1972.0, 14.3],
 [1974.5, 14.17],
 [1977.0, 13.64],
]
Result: 13.6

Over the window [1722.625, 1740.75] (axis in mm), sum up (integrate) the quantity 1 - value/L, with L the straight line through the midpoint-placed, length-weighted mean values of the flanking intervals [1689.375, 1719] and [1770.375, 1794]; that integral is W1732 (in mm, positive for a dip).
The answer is 1.0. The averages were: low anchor 10.6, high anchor 11.6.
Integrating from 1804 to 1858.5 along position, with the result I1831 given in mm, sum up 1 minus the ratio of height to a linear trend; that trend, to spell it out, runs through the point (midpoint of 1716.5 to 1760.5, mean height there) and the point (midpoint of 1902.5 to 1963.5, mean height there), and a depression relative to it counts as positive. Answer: -2.2 mm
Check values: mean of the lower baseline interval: 10.4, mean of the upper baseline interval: 14.4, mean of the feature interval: 12.8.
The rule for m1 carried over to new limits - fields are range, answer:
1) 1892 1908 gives 14.3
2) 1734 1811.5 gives 11.3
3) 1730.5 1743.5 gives 10.2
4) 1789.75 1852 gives 12.6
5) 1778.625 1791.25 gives 11.8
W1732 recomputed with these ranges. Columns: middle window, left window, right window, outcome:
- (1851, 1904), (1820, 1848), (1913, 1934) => -2.96 mm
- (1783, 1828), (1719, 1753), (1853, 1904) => 0.14 mm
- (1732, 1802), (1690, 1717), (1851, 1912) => 4.99 mm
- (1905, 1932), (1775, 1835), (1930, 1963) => 0.06 mm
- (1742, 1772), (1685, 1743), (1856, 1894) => 2.21 mm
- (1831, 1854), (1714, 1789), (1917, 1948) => -0.87 mm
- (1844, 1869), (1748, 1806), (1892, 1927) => -0.61 mm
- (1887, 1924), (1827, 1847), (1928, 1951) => -0.59 mm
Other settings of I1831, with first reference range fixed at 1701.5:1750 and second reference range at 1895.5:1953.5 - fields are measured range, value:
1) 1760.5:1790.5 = 0.2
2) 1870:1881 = -0.6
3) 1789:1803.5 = -0.2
